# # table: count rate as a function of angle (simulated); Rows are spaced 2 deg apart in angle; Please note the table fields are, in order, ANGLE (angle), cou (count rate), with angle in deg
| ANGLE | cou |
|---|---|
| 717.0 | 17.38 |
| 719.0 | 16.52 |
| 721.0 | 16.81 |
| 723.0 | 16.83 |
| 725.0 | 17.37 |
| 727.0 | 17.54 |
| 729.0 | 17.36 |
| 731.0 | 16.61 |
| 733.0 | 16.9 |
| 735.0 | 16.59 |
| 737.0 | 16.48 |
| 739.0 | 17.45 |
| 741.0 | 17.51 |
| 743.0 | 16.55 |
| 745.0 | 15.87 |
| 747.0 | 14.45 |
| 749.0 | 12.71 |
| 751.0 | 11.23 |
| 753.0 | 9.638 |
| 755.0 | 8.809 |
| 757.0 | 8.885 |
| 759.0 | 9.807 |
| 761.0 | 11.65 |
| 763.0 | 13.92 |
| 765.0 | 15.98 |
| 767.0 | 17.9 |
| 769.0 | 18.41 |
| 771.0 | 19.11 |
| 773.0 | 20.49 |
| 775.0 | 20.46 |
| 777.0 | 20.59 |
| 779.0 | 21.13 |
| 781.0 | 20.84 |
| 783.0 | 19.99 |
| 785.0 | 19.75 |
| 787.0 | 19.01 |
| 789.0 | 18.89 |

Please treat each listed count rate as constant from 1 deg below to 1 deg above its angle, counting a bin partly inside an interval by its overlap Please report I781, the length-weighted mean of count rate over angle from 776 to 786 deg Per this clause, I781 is 20.5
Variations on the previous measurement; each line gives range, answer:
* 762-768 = 15.9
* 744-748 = 15.2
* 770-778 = 20.2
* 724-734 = 17.2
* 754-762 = 9.79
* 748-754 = 11.2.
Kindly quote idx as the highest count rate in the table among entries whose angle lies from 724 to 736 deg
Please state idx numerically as 17.54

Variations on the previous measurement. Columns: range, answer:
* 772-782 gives 21.13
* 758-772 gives 19.11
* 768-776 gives 20.49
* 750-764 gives 13.92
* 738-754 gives 17.51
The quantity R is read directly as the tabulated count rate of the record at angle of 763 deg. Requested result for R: 13.92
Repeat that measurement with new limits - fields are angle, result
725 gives 17.37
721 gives 16.81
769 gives 18.41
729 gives 17.36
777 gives 20.59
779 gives 21.13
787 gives 19.01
